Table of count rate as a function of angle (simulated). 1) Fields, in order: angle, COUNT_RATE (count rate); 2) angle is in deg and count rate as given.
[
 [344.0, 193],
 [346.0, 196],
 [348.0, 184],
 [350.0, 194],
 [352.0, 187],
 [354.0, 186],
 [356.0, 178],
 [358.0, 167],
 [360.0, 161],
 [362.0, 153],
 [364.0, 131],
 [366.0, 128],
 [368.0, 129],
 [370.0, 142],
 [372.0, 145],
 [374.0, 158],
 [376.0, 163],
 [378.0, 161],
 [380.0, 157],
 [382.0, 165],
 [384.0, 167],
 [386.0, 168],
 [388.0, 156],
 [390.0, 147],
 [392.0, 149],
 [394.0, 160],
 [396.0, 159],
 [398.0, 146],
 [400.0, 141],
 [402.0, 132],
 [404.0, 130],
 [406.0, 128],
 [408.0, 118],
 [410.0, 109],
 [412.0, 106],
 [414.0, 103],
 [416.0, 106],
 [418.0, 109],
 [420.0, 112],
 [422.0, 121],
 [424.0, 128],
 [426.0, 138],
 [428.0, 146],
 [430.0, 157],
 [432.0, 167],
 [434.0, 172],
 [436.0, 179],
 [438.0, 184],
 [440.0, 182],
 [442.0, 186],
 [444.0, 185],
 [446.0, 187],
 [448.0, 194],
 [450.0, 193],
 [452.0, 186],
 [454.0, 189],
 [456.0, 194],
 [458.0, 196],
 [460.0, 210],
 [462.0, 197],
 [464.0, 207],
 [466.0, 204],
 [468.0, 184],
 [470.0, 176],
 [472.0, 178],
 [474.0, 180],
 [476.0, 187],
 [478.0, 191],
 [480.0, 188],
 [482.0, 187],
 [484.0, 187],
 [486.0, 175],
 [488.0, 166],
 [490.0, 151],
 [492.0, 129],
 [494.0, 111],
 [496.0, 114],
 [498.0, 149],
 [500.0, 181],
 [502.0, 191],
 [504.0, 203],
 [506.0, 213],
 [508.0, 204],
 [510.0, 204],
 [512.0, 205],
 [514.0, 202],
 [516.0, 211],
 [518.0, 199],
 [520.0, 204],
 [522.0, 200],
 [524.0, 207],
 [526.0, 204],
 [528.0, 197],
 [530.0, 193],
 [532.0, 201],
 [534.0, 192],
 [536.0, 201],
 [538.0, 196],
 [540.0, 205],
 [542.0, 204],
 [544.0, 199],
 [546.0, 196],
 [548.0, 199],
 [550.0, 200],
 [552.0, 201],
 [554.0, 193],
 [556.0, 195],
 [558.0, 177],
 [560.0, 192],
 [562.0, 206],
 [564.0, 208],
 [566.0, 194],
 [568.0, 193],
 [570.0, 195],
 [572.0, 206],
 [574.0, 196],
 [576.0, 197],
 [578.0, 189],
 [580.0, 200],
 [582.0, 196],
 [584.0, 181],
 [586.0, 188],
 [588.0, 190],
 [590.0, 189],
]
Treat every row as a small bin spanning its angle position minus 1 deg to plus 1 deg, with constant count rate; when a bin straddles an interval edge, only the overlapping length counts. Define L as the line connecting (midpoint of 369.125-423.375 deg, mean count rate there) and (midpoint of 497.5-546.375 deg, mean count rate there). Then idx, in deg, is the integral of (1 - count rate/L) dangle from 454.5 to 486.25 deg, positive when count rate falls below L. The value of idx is -3.0 deg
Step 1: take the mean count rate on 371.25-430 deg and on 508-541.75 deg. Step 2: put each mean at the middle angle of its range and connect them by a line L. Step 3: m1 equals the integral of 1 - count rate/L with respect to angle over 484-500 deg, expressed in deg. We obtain 3.2 deg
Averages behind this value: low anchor 139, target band 147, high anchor 201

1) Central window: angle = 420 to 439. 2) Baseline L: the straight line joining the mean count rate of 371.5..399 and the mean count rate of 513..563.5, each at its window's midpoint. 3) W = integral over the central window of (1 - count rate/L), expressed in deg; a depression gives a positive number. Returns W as 1.9 deg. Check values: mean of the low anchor 157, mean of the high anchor 199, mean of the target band 152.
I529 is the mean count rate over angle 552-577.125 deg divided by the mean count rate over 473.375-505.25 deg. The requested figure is 1.17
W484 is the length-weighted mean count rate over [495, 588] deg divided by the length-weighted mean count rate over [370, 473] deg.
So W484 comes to 1.22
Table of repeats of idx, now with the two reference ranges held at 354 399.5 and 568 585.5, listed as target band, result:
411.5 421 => 3.2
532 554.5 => -1.3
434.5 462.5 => -3.4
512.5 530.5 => -1.8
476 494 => 0.7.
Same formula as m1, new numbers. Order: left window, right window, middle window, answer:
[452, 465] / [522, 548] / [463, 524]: 4.8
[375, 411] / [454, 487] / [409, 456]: 4.3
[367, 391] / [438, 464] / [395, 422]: 7.4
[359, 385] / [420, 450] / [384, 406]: 1.0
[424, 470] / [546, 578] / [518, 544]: -1.0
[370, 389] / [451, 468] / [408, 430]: 7.2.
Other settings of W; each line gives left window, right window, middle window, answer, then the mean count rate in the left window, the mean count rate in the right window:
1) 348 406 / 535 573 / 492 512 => 1.3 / 156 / 198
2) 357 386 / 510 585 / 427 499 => -0.4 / 152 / 198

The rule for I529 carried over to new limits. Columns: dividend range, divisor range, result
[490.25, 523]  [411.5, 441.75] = 1.28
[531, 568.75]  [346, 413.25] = 1.30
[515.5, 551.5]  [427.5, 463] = 1.09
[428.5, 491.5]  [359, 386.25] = 1.21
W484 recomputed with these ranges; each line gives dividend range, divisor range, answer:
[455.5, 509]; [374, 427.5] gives 1.30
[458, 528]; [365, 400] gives 1.22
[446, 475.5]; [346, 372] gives 1.18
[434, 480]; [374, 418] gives 1.34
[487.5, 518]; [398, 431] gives 1.42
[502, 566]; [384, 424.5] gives 1.51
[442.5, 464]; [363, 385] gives 1.29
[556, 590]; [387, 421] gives 1.49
